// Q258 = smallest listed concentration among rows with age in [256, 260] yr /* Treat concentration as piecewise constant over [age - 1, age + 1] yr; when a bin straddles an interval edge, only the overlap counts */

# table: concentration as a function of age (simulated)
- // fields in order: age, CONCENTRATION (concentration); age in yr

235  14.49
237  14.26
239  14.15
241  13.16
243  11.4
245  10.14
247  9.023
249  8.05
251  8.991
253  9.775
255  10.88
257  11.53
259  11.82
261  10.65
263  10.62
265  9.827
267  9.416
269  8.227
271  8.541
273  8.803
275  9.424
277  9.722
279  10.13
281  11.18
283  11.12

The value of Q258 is 11.53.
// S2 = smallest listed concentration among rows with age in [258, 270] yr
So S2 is 8.227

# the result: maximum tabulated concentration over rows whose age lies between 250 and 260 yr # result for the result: 11.82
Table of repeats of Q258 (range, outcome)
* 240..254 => 8.05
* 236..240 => 14.15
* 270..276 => 8.541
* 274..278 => 9.424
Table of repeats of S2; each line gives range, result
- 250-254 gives 8.991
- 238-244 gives 11.4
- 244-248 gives 9.023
